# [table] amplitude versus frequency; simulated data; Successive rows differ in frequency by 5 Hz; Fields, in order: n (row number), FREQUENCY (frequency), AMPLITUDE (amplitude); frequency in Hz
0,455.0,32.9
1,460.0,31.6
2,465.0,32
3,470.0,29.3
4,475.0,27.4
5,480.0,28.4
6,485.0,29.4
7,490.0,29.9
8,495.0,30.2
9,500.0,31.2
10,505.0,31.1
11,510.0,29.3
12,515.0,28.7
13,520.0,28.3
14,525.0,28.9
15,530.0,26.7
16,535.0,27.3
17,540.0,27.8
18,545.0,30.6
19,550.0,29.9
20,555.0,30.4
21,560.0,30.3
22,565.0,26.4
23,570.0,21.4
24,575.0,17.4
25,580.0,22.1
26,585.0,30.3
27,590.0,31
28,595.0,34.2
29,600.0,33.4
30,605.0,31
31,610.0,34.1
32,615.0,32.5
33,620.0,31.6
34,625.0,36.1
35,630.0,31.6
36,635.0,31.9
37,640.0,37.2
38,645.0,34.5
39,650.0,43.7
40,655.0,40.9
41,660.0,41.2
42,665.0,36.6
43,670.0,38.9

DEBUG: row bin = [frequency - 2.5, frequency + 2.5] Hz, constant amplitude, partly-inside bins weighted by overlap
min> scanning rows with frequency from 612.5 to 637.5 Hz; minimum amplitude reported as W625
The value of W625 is 31.6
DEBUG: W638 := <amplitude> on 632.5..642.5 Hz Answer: 34.5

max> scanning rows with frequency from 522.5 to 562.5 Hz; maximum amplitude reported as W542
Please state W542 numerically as 30.6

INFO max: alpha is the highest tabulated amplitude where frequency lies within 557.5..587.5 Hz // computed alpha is 30.3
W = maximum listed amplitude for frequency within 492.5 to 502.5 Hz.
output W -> 31.2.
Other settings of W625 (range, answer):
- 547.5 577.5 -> 17.4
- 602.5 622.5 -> 31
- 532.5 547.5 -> 27.3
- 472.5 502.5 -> 27.4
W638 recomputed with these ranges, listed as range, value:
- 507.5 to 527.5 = 28.8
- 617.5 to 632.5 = 33.1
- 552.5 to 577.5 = 25.2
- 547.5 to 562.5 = 30.2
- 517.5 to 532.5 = 28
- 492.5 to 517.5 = 30.1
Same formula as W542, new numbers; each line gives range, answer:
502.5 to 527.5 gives 31.1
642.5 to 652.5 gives 43.7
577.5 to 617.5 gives 34.2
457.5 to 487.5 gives 32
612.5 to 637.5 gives 36.1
